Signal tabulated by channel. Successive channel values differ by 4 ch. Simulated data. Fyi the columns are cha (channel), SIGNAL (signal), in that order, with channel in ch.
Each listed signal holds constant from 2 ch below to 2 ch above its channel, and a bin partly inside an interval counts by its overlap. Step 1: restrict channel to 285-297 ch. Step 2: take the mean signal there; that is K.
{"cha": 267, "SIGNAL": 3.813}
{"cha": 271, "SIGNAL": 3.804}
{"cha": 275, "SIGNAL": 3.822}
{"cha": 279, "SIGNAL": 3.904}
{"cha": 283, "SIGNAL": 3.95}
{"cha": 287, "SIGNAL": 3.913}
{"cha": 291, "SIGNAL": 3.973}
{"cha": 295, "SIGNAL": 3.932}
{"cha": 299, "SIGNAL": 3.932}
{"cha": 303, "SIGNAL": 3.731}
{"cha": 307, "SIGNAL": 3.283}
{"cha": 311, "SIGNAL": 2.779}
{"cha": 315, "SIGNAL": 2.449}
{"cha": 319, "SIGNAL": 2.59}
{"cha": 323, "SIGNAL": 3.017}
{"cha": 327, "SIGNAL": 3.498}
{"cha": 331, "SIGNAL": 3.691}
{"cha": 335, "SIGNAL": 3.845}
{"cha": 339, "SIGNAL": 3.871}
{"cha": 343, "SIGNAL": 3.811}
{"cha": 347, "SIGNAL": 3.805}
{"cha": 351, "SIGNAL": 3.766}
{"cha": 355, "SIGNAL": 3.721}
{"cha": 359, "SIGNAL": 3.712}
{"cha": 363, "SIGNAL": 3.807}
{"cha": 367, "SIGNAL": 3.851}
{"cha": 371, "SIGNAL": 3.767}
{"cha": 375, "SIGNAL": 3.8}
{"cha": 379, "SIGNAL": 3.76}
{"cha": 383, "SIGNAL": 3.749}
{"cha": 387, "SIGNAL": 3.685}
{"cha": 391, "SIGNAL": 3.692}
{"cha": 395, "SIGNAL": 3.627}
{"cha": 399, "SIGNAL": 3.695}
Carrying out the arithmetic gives 3.94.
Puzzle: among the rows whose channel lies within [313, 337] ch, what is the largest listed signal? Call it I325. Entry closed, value 3.845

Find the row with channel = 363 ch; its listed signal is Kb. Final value 3.807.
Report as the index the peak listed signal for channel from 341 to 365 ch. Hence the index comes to 3.811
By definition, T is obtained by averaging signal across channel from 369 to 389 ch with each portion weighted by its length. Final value 3.75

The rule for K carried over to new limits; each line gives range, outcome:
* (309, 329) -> 2.87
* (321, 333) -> 3.4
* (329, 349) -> 3.8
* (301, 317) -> 3.06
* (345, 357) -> 3.76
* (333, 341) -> 3.86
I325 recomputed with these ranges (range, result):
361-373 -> 3.851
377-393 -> 3.76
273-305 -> 3.973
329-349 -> 3.871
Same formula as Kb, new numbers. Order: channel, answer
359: 3.712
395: 3.627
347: 3.805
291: 3.973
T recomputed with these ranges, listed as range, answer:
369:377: 3.78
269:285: 3.87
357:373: 3.78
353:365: 3.75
